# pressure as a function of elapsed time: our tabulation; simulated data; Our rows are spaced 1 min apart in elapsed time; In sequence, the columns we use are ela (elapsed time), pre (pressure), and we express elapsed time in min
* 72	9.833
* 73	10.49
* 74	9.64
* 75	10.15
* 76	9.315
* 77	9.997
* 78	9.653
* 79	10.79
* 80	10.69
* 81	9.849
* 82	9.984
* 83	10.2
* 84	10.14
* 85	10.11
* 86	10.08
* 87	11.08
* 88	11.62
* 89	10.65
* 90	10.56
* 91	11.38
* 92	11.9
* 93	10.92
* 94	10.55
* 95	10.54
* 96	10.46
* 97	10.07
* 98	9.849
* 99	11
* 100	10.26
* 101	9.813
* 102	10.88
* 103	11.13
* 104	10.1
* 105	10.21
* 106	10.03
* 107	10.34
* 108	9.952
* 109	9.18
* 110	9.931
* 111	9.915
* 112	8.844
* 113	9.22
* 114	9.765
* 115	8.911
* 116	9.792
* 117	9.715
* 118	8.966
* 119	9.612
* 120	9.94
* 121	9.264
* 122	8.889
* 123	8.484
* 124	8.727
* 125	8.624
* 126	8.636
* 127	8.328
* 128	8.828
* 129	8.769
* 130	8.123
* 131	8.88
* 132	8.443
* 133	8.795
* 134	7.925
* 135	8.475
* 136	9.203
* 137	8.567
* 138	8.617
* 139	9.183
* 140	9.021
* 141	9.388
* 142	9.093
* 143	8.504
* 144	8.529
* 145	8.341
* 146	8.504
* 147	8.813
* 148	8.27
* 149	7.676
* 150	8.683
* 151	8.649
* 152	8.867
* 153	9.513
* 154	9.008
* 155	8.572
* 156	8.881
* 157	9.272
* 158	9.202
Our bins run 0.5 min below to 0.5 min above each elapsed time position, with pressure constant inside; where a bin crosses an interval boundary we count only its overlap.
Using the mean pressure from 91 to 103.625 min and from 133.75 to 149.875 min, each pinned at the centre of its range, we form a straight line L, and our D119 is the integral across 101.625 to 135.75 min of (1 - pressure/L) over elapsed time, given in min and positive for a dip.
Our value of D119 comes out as 1.5 min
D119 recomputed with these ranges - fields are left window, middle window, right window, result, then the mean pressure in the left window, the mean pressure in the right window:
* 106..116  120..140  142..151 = 0.62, 9.6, 8.47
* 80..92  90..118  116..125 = -0.83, 10.6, 9.2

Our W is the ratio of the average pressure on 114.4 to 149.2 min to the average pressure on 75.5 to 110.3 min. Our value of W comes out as 0.8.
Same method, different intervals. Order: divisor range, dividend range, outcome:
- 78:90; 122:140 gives 0.83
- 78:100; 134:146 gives 0.83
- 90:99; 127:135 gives 0.80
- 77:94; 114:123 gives 0.88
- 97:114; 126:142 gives 0.87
